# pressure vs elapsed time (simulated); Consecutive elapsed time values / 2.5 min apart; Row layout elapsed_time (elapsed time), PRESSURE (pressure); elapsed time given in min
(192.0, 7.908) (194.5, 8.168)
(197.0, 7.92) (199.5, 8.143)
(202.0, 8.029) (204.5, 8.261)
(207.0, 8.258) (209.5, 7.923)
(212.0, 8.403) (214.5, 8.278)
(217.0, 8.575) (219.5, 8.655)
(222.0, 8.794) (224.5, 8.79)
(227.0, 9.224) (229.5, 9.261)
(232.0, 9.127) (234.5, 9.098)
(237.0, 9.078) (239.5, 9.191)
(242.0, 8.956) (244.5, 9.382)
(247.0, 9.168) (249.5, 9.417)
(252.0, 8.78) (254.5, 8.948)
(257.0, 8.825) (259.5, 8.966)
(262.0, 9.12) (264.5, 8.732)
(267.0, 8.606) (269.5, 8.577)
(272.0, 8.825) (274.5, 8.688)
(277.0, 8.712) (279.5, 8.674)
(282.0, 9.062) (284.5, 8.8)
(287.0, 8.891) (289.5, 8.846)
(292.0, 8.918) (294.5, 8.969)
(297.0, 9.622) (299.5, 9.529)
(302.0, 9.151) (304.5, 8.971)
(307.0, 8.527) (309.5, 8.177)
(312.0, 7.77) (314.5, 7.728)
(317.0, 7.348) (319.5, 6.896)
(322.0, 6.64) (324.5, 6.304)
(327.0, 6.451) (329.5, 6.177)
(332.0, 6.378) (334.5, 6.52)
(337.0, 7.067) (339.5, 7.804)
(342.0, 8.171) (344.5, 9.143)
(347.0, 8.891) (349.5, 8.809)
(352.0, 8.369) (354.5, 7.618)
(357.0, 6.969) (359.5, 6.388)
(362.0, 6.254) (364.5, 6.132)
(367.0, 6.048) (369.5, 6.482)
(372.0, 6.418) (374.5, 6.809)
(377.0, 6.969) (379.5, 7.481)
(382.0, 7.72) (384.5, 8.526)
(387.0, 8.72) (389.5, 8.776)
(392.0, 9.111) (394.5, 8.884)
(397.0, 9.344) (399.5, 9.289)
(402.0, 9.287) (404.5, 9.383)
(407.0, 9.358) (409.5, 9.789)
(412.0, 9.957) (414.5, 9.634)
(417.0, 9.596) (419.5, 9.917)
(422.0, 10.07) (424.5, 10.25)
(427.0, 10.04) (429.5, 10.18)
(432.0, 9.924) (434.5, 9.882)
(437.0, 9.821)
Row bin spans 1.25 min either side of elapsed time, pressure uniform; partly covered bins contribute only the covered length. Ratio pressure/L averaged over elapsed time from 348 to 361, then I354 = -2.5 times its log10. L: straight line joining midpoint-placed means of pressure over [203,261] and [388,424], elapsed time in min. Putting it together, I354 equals 0.21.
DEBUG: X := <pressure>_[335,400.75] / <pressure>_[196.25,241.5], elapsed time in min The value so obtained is 0.9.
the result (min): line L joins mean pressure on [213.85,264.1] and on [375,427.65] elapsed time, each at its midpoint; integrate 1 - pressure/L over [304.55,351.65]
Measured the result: 7.84 min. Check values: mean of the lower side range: 8.99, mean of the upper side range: 9.1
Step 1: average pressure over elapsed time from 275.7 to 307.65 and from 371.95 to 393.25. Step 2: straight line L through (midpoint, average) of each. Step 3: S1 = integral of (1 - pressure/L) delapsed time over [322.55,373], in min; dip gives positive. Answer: 7.3 min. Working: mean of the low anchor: 8.98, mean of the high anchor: 7.92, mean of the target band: 7.12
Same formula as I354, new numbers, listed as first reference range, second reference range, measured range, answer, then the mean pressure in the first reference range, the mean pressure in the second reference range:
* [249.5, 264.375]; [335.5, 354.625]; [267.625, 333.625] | 0.06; 8.95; 8.25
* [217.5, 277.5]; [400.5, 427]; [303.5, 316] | 0.13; 8.95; 9.73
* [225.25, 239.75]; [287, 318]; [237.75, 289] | 0.00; 9.15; 8.65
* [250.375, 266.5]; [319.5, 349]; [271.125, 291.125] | -0.05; 8.89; 7.26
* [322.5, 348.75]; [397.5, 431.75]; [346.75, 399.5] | 0.11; 7.3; 9.75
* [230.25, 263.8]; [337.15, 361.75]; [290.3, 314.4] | -0.04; 9.08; 7.9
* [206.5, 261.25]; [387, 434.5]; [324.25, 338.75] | 0.38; 8.88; 9.58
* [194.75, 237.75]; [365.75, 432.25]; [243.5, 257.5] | -0.06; 8.56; 8.8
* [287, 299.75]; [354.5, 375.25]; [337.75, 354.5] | -0.17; 9.12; 6.5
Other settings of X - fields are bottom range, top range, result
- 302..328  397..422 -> 1.27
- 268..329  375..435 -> 1.11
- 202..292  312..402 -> 0.85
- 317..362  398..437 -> 1.34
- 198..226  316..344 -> 0.83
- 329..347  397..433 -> 1.30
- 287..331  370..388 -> 0.93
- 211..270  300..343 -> 0.83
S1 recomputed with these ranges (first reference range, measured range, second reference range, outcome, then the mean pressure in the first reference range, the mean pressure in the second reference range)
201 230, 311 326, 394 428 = 3.3 min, 8.52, 9.64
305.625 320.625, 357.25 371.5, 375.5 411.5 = 3.5 min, 7.76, 8.77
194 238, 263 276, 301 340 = -1.2 min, 8.56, 7.35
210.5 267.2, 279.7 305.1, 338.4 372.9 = -2.6 min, 8.93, 7.4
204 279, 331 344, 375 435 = 2.5 min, 8.82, 9.22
